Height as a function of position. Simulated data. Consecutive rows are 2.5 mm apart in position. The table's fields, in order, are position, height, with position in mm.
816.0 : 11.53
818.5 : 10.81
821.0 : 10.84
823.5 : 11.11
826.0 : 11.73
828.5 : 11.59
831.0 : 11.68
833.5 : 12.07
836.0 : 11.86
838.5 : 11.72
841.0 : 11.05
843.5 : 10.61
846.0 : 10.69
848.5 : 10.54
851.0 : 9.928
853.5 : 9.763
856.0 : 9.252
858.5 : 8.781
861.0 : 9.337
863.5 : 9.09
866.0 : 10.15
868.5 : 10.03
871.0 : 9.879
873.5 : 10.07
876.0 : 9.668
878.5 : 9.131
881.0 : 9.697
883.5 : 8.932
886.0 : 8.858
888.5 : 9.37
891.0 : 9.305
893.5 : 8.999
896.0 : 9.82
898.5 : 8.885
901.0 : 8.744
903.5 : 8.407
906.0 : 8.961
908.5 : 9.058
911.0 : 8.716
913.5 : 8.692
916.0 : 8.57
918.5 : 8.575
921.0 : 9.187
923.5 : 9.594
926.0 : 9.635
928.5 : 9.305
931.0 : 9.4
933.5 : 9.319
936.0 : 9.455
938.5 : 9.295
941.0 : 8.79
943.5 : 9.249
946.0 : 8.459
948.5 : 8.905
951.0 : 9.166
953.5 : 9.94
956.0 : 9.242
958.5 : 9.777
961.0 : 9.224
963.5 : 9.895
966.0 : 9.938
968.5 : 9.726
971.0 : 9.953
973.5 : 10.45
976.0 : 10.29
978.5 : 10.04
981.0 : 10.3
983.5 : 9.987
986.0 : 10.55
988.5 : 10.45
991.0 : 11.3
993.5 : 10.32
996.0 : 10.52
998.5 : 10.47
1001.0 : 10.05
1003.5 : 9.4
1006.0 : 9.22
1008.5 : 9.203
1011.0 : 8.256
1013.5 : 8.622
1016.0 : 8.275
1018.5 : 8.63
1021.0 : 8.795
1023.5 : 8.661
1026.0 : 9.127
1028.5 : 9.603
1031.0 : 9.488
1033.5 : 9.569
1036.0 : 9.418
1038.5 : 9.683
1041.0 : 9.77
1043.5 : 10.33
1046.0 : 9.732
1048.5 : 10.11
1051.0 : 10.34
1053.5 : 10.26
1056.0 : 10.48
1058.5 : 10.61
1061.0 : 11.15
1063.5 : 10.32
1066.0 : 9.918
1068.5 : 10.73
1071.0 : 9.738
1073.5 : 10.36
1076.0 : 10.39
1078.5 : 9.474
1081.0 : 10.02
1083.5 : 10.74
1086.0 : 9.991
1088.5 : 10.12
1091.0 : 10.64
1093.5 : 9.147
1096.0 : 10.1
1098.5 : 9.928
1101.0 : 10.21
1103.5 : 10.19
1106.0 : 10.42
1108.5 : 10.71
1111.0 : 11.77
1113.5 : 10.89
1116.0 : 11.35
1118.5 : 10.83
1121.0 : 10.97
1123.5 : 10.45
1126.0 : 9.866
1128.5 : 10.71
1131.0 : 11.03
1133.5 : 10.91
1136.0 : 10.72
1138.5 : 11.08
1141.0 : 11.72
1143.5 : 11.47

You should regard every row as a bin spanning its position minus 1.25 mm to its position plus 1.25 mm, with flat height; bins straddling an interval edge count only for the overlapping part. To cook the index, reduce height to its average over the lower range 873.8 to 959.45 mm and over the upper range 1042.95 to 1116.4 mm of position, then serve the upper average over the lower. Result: 1.13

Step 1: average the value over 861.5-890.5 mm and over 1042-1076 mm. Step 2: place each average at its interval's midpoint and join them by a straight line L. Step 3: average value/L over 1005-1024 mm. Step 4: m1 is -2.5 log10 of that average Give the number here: 0.16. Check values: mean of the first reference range 9.52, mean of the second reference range 10.3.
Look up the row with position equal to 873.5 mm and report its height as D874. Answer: 10.07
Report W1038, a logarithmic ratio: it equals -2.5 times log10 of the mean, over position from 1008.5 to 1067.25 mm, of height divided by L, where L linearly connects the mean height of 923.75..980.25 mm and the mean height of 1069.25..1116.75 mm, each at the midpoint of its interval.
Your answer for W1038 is 0.05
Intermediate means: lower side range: 9.53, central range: 9.61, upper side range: 10.3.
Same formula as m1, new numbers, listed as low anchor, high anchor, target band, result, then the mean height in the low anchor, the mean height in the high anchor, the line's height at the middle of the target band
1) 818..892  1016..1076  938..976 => 0.059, 10.2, 9.84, 10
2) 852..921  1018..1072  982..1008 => -0.060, 9.21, 9.86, 9.65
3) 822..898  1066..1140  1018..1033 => 0.141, 10.1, 10.5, 10.4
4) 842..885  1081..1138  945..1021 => 0.049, 9.74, 10.5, 10.1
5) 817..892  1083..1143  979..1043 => 0.094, 10.3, 10.6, 10.5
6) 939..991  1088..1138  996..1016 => 0.072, 9.75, 10.6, 9.97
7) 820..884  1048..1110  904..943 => 0.139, 10.4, 10.3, 10.3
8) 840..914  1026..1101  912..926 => 0.074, 9.48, 10.1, 9.61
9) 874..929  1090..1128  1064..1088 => 0.013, 9.11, 10.5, 10.3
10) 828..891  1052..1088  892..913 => 0.138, 10.1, 10.3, 10.2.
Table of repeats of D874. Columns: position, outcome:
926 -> 9.635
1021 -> 8.795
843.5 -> 10.61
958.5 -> 9.777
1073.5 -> 10.36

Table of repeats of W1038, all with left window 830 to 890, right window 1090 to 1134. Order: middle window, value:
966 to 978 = 0.02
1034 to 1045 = 0.07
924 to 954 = 0.11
